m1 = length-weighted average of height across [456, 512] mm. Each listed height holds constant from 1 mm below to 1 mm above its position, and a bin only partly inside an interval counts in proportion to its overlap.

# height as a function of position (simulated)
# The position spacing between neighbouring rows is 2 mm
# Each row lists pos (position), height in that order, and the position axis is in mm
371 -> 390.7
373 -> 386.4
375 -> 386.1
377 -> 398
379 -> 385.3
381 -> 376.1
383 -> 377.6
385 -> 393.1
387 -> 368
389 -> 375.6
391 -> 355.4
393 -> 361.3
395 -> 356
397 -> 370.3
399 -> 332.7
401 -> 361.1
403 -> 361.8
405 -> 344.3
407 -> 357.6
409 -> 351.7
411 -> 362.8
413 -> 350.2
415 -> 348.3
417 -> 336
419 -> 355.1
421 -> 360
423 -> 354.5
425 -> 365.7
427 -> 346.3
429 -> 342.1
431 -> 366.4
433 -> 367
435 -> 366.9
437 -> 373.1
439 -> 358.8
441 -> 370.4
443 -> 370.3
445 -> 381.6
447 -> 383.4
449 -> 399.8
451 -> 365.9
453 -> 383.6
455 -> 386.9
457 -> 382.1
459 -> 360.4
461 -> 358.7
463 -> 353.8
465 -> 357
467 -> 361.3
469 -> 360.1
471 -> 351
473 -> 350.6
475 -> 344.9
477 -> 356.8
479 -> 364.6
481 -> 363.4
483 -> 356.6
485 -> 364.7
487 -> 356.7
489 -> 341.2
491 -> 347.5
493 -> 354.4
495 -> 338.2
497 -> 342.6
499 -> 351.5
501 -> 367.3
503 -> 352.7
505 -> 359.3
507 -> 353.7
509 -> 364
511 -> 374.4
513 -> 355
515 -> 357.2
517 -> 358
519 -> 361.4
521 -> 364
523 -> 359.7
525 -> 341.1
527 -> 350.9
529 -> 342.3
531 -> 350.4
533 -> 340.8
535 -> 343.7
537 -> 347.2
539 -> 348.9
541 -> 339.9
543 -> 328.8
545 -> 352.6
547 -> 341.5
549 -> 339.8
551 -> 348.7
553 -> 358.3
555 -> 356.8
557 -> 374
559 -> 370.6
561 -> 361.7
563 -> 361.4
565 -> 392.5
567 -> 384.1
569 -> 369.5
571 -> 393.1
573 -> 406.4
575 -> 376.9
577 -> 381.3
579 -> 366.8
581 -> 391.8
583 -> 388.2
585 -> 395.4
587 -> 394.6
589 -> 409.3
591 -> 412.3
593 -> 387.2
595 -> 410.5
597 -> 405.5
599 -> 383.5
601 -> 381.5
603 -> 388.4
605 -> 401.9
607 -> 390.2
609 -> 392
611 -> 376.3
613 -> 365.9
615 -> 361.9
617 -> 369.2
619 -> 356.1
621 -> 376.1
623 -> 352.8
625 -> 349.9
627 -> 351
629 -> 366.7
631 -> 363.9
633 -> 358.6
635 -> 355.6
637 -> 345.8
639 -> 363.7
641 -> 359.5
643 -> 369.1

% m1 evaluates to 357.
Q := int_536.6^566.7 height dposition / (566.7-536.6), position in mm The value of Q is 356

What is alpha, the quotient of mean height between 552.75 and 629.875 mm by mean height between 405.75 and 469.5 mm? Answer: 1.05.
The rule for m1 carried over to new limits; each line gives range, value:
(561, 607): 389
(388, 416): 356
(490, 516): 355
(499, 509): 358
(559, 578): 380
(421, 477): 365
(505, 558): 352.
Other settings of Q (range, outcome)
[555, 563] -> 366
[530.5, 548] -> 344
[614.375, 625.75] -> 361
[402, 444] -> 358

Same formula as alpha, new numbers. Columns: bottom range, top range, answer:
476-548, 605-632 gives 1.04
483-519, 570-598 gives 1.11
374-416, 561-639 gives 1.04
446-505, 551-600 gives 1.06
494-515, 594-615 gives 1.09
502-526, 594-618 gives 1.08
